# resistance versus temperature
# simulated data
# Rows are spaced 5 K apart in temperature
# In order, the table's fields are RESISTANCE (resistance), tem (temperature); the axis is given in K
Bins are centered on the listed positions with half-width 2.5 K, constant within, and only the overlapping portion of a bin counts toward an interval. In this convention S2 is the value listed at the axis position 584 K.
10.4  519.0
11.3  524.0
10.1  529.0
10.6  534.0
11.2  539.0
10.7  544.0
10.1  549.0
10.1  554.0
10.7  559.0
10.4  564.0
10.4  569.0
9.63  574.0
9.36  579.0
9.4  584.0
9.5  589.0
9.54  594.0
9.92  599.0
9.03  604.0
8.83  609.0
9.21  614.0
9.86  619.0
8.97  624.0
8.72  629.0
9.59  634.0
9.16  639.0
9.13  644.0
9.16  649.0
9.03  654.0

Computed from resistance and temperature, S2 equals 9.4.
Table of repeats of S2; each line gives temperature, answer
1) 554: 10.1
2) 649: 9.16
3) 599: 9.92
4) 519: 10.4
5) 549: 10.1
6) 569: 10.4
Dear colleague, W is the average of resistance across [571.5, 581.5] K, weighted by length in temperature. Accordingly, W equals 9.5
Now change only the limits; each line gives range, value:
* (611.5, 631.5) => 9.19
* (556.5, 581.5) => 10.1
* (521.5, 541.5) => 10.8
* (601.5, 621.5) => 9.23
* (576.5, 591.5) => 9.42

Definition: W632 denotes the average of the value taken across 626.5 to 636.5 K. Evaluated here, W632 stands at 9.16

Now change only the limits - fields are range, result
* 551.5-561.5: 10.4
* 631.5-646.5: 9.29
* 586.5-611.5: 9.36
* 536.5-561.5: 10.6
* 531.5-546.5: 10.8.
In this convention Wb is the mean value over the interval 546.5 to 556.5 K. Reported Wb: 10.1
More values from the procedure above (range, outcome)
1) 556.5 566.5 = 10.6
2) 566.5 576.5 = 10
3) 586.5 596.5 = 9.52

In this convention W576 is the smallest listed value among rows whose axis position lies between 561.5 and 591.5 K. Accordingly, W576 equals 9.36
